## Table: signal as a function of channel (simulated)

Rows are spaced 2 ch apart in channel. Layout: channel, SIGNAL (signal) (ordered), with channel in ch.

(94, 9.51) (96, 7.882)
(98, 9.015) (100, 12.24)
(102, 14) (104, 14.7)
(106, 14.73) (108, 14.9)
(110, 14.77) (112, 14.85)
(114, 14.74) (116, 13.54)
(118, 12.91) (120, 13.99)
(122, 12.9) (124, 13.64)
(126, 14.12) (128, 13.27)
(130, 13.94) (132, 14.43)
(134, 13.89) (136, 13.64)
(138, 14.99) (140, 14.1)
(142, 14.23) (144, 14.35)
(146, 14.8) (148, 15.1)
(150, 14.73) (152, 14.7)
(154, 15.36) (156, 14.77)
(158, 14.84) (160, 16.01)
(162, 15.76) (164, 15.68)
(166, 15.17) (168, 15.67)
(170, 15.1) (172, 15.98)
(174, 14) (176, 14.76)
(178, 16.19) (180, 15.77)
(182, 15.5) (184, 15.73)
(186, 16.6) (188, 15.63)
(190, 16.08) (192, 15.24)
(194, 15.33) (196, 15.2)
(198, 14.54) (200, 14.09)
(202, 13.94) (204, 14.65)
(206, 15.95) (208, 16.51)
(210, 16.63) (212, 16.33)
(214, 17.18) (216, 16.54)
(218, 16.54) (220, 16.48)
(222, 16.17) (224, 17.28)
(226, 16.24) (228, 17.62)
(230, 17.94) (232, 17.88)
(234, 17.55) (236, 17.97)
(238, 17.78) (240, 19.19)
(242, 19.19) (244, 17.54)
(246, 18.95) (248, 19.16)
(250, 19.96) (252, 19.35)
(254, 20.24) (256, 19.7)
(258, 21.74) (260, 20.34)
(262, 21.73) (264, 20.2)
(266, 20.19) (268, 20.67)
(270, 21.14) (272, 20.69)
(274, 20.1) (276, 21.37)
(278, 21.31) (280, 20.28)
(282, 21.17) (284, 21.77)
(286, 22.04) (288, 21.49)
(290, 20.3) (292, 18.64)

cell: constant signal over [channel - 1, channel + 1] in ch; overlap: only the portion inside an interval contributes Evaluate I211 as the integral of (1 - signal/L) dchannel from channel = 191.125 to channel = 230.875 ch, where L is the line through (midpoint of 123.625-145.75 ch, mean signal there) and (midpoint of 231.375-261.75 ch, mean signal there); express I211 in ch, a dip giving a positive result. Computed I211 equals 3.53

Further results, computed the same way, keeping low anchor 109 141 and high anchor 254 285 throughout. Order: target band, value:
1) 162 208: 4.0 ch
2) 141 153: 0.3 ch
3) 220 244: 1.8 ch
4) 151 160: 0.2 ch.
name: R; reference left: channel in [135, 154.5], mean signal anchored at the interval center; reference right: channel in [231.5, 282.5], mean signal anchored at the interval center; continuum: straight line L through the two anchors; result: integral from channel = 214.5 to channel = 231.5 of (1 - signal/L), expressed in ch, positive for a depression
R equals 1.3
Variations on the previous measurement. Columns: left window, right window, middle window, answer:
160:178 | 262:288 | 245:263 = -0.2 ch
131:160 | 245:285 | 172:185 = 0.7 ch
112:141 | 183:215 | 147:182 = -1.2 ch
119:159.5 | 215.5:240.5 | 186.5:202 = 1.0 ch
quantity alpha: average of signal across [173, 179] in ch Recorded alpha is 15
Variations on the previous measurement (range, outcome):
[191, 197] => 15.3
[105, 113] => 14.8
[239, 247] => 18.7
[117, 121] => 13.4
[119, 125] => 13.5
